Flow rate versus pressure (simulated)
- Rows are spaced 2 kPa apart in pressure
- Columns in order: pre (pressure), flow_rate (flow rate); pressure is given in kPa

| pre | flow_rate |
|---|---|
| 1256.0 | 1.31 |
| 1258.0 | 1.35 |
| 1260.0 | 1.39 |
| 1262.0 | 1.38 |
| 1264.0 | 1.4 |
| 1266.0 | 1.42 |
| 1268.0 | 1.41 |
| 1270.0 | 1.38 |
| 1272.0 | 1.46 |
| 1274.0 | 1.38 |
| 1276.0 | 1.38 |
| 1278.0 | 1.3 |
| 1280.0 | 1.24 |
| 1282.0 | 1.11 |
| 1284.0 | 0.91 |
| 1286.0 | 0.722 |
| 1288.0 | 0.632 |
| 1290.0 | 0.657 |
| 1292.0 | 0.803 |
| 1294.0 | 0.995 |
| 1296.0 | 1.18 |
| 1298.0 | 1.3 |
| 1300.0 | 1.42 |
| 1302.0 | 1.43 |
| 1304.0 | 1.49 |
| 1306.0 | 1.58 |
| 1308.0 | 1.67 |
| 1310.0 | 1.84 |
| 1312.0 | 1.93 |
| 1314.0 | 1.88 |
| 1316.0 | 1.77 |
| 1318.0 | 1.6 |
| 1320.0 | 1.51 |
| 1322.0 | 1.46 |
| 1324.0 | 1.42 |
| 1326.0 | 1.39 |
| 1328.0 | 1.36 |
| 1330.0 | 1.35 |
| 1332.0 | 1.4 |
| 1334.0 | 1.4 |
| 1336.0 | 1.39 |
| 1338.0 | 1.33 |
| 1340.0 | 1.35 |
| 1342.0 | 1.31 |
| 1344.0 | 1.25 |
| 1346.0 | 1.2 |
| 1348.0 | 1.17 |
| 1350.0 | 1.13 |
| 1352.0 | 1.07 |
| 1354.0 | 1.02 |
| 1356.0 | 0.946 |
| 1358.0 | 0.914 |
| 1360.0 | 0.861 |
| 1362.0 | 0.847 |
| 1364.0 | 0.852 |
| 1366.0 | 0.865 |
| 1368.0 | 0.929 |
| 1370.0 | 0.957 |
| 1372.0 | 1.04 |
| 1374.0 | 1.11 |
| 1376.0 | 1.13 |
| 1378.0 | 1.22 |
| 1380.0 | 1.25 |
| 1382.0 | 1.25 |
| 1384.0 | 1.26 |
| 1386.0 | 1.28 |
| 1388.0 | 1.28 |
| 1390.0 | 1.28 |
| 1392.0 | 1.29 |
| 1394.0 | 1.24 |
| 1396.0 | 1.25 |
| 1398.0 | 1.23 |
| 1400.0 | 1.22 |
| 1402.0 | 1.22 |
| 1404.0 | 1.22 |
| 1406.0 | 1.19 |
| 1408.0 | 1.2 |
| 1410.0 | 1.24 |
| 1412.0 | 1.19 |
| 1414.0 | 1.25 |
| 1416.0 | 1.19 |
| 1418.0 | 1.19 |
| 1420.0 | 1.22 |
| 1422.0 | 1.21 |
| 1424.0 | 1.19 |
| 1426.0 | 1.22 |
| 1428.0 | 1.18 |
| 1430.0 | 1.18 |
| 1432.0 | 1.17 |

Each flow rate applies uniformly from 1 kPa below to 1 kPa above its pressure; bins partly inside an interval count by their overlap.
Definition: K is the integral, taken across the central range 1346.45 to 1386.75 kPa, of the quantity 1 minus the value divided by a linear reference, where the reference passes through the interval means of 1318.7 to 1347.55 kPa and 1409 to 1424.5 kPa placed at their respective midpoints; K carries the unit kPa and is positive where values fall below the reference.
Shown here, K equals 7.6 kPa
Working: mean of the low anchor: 1.36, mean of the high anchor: 1.21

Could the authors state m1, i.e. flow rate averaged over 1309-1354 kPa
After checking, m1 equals 1.42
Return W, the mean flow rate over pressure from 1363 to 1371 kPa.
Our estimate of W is 0.901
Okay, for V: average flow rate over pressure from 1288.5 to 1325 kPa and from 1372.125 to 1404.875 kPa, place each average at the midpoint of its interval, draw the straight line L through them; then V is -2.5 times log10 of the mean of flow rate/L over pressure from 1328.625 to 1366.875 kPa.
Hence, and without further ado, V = 0.17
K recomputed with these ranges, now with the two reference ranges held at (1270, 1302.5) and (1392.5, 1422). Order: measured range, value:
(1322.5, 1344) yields -3.8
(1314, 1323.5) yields -3.8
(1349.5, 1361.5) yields 2.0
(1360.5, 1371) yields 2.6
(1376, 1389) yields -0.5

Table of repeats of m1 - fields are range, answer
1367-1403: 1.19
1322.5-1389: 1.17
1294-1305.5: 1.34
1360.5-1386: 1.06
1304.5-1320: 1.73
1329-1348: 1.32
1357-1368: 0.873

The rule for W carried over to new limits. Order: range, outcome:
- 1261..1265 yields 1.39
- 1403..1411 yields 1.21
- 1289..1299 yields 0.987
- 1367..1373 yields 0.975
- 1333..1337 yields 1.4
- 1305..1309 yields 1.62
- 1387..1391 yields 1.28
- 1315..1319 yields 1.69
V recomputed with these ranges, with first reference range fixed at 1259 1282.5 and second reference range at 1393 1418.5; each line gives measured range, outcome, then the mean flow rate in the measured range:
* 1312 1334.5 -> -0.169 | 1.52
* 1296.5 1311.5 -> -0.160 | 1.53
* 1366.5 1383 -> 0.136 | 1.1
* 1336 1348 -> -0.001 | 1.29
